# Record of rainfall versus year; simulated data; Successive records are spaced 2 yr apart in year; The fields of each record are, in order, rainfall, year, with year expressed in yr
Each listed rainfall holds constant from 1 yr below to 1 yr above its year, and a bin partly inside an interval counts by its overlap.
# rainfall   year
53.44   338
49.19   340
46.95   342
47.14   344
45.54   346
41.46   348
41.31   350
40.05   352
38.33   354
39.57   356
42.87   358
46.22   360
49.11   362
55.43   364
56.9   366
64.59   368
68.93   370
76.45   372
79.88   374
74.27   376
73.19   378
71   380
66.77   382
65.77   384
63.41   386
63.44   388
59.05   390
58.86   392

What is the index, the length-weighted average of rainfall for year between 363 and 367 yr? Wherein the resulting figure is 56.2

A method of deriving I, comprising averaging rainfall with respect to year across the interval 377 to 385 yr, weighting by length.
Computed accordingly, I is 69.2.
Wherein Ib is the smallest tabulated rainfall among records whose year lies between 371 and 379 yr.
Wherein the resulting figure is 73.19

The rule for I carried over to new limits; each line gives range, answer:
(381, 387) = 65.3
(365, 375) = 69.3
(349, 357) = 39.8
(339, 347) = 47.2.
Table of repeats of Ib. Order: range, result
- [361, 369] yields 49.11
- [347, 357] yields 38.33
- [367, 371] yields 64.59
